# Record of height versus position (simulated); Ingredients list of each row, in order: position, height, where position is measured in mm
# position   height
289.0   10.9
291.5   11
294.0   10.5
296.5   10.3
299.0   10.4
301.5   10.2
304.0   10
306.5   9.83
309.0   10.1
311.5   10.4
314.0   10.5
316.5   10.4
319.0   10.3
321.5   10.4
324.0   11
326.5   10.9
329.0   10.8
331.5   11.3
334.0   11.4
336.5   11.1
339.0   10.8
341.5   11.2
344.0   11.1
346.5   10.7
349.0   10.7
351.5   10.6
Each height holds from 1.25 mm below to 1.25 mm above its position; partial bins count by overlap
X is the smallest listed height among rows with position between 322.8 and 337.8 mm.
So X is 10.8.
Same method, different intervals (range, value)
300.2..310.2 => 9.83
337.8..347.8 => 10.7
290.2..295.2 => 10.5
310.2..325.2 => 10.3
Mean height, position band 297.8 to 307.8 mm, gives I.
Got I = 10.1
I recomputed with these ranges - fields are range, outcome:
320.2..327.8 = 10.8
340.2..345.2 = 11.1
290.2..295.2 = 10.8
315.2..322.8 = 10.4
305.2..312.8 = 10.1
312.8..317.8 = 10.4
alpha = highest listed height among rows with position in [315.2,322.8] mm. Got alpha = 10.4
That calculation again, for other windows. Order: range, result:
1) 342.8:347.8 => 11.1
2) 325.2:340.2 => 11.4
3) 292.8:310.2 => 10.5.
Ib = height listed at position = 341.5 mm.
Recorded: 11.2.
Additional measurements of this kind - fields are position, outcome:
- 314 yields 10.5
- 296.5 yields 10.3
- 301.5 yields 10.2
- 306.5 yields 9.83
